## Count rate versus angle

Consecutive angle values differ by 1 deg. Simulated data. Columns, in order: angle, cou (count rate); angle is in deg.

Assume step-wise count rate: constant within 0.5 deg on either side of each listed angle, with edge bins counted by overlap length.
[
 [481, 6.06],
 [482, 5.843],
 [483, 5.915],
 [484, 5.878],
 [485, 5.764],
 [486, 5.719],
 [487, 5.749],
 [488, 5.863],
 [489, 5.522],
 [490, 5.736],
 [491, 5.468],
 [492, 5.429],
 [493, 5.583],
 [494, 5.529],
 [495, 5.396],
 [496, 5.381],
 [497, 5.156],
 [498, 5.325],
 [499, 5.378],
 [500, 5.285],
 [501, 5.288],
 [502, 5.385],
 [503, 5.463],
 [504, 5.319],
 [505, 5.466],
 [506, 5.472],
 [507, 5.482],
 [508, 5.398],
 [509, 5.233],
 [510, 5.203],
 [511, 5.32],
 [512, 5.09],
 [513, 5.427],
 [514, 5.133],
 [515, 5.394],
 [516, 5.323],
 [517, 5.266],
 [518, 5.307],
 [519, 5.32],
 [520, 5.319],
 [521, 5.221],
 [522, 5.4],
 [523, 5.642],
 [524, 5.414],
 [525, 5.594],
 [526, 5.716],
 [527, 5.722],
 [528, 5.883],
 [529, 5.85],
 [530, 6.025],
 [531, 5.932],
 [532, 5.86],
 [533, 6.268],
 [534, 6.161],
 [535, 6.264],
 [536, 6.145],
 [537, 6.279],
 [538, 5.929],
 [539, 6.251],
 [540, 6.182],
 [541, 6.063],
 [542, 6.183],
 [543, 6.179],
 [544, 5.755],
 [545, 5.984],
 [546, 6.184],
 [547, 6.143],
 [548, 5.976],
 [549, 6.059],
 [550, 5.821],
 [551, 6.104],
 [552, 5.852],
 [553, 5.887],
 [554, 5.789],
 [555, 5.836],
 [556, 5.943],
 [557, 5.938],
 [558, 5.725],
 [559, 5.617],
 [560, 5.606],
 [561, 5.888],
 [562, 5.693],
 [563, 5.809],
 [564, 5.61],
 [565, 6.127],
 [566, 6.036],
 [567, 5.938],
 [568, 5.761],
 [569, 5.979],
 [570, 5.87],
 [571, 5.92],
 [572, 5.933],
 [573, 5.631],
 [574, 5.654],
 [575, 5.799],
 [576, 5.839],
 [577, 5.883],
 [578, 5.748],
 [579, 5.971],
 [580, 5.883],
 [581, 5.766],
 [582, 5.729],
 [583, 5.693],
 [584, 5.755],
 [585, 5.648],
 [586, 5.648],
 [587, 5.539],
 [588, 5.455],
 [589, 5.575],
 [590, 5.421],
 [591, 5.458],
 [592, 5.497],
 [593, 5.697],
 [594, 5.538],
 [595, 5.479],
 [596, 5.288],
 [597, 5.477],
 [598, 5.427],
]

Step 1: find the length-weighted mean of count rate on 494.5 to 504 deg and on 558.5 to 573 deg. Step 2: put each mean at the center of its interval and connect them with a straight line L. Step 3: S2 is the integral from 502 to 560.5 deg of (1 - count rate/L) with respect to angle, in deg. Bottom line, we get -1.54 deg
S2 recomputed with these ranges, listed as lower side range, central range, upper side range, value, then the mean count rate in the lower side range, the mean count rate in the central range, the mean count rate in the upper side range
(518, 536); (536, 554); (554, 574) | -0.81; 5.74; 6.04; 5.83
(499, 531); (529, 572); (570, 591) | -2.88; 5.44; 5.96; 5.72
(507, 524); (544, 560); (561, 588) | -0.84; 5.32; 5.91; 5.8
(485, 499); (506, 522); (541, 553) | 1.18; 5.53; 5.3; 6.02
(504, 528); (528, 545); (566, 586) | -1.65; 5.39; 6.07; 5.81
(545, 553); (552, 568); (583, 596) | 0.15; 6.01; 5.83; 5.55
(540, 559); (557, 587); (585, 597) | -0.41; 5.96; 5.8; 5.51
